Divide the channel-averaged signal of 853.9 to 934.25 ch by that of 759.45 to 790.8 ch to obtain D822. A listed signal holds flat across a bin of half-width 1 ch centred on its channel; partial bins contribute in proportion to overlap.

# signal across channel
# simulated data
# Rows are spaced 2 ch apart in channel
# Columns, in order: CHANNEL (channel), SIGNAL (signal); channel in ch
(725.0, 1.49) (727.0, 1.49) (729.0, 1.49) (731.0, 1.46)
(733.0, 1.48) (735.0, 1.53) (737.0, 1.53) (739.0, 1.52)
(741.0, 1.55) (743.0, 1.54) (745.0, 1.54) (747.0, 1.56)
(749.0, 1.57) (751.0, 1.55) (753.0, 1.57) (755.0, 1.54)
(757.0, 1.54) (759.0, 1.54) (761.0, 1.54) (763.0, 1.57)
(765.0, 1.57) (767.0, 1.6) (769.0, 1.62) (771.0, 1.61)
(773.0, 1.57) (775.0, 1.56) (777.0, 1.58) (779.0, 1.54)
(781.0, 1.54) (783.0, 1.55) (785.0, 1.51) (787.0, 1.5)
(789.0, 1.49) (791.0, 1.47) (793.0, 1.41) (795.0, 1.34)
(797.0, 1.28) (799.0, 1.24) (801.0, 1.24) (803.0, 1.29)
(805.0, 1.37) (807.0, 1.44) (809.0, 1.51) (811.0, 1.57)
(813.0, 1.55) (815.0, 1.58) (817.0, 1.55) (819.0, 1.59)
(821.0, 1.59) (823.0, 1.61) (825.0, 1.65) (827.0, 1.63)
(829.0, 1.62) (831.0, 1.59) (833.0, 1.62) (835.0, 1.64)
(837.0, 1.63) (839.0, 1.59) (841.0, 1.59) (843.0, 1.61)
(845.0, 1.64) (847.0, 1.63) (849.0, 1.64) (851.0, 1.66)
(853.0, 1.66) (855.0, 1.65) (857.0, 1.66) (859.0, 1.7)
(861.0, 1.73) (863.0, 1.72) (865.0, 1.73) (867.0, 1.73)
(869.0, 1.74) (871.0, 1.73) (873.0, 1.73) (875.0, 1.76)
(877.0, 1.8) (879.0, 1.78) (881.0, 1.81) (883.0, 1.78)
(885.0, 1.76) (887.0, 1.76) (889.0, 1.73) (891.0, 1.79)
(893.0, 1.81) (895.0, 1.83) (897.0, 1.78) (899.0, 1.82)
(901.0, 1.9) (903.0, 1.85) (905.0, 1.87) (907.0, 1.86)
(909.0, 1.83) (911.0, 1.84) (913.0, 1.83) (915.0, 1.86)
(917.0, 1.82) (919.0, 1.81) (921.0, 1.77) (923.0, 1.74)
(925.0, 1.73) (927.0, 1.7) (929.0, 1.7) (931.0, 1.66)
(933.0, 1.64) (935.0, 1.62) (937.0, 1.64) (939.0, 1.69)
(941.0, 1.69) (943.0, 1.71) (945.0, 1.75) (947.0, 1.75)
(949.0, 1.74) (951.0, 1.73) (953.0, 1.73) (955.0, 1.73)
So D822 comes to 1.14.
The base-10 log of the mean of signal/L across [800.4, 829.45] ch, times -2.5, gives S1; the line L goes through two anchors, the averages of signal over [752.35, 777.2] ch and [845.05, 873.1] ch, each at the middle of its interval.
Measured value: 0.08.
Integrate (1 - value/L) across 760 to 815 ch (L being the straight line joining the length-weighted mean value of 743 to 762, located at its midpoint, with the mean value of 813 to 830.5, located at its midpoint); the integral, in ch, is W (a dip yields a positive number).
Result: 3.1 ch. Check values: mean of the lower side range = 1.55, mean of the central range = 1.49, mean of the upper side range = 1.6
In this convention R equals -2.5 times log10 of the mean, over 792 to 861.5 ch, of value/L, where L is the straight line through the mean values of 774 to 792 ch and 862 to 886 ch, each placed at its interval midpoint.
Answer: 0.061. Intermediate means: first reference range 1.53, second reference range 1.76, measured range 1.55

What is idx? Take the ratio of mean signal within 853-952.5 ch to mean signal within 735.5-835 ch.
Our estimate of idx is 1.2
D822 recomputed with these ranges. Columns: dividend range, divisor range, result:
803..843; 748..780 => 1.00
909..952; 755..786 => 1.11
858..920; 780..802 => 1.26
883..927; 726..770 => 1.17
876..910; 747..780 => 1.15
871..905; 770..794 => 1.17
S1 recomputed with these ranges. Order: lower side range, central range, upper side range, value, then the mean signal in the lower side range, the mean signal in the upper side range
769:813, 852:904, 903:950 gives -0.07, 1.46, 1.75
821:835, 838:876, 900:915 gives 0.02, 1.62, 1.85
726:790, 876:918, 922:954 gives -0.09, 1.54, 1.7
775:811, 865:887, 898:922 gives -0.02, 1.44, 1.84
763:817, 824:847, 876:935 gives -0.01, 1.48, 1.79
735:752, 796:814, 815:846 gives 0.15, 1.54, 1.61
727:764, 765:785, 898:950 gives 0.00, 1.53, 1.76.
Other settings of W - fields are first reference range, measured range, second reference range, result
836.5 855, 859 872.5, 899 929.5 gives -0.4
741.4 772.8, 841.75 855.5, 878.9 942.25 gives 0.4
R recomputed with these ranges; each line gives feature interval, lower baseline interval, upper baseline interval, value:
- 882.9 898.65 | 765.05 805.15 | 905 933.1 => -0.04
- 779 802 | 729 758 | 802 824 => 0.07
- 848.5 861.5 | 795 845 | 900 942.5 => -0.04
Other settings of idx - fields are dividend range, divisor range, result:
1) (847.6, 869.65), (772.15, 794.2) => 1.11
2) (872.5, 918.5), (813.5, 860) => 1.12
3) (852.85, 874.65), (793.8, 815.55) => 1.22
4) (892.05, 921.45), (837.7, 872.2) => 1.10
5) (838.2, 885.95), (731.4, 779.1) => 1.09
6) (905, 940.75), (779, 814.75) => 1.22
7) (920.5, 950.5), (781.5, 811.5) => 1.20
